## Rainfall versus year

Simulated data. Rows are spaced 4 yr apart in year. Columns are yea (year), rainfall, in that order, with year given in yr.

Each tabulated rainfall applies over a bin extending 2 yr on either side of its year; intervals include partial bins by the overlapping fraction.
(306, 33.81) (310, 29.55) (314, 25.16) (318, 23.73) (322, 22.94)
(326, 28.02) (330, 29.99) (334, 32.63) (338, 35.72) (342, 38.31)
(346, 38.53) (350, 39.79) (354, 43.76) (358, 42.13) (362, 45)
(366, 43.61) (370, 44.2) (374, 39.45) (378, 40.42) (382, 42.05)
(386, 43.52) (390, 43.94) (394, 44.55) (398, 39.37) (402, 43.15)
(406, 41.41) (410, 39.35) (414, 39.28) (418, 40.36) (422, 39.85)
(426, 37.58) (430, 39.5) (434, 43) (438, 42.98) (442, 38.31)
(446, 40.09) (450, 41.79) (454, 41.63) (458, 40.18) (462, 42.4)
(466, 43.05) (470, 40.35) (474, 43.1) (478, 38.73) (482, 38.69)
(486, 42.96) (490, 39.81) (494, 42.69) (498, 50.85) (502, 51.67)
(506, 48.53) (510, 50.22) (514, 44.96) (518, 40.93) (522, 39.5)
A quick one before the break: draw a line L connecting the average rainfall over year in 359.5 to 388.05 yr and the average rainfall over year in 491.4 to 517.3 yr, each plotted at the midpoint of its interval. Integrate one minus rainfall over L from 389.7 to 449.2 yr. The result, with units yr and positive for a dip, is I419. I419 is 4.8 yr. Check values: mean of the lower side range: 42.6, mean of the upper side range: 47.6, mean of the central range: 40.8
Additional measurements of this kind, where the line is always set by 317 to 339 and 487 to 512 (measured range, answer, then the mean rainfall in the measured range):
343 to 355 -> -3.6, 40.2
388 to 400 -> -2.3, 42.6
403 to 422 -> -1.2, 40.2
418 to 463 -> 0.2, 40.6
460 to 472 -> 0.4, 41.9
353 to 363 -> -3.6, 43.5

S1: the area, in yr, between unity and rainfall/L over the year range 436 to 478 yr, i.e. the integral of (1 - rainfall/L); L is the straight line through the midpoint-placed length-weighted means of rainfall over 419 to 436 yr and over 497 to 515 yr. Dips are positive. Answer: 2.2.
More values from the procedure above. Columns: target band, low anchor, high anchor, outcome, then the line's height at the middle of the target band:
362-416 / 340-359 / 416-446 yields -2.2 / 40.3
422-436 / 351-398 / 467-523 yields 1.0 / 43.2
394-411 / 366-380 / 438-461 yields 0.0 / 41.3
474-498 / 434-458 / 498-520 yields 1.9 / 45.2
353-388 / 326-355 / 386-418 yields -3.5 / 38.8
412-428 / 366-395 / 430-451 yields 0.9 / 41.6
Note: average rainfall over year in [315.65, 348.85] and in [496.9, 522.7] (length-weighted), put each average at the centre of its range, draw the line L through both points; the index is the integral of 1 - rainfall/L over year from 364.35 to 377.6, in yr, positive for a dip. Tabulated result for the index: -2.8 yr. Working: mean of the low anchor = 31.4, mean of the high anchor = 46.9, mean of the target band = 42.1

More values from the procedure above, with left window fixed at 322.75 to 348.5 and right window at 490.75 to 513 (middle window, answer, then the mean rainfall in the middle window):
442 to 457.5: 1.00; 40.7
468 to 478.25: 1.02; 41.1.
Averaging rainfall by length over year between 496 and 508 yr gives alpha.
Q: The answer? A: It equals 50.4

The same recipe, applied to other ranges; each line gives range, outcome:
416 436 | 40.1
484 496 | 41.8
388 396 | 44.2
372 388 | 41.4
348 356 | 41.8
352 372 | 43.7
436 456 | 41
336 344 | 37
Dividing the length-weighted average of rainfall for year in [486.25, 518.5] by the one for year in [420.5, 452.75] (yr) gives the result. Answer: 1.1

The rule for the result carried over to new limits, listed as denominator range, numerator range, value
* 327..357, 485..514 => 1.27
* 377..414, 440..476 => 0.98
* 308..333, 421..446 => 1.50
